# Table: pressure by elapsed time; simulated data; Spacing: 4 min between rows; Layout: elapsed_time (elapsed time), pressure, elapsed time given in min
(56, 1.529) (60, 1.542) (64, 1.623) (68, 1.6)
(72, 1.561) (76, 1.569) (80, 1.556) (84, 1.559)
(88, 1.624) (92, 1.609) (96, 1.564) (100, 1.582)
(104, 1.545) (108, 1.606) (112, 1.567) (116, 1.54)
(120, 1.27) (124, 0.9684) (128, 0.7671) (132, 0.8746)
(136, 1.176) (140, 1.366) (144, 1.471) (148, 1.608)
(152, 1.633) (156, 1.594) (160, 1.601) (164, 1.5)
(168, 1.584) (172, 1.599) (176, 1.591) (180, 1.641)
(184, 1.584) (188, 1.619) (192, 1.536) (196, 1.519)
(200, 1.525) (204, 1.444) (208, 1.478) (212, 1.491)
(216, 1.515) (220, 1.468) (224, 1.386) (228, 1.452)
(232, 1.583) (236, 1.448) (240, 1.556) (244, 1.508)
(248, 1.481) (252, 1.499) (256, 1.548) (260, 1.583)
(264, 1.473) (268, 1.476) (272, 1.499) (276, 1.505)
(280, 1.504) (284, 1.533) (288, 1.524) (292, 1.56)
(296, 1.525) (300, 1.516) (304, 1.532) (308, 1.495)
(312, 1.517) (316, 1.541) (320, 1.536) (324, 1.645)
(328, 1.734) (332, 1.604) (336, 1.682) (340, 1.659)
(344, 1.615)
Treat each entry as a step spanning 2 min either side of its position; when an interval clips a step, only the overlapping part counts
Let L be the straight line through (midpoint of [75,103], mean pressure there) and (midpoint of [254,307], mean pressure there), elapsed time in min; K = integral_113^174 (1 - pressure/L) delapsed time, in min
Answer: 7.4 min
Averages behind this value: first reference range 1.58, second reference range 1.52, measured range 1.37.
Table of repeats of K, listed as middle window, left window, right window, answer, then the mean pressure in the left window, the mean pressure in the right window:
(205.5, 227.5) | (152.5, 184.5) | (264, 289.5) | 1.2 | 1.59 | 1.5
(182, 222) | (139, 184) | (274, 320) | 0.9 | 1.57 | 1.52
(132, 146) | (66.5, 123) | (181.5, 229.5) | 2.3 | 1.54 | 1.5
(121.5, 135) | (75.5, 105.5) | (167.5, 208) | 5.7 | 1.58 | 1.56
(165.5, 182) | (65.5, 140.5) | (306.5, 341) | -1.4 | 1.42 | 1.6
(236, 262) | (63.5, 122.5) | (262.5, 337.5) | 0.4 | 1.55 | 1.55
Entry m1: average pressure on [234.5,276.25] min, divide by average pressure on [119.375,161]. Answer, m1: 1.16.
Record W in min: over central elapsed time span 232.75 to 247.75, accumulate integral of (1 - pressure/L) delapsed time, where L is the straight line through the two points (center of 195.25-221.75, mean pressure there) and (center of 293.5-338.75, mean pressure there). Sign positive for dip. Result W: 0.1 min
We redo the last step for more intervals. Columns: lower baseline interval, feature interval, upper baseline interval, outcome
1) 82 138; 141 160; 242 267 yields -2.07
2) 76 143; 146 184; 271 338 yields -4.08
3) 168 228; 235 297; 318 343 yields 2.80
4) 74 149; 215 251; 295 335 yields 0.39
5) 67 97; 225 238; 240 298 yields 0.37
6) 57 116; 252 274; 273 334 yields 0.58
